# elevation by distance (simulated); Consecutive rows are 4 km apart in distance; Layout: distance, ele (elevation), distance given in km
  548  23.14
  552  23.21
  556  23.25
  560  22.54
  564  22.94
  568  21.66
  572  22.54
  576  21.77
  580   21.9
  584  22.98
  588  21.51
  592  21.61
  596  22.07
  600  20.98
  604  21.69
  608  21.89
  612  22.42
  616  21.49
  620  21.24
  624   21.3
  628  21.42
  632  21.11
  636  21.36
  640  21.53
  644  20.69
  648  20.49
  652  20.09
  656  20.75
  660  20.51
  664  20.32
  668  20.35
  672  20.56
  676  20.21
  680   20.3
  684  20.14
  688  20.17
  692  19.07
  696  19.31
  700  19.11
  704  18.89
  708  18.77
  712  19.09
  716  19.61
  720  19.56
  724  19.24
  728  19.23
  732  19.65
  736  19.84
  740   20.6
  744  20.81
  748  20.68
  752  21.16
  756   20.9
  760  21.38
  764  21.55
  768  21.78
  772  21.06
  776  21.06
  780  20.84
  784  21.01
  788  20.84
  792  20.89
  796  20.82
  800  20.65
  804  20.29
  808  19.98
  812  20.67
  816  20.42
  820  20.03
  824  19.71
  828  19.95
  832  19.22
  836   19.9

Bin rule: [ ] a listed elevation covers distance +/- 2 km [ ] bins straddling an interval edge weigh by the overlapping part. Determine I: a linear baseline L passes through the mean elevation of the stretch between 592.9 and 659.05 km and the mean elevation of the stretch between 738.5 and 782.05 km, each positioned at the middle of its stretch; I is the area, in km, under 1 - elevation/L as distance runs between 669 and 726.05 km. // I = 4.3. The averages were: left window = 21.3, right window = 21.1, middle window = 19.6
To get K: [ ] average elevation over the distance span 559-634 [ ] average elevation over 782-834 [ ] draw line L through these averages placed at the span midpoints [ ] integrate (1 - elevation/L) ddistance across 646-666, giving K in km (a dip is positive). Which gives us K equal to 0.9 km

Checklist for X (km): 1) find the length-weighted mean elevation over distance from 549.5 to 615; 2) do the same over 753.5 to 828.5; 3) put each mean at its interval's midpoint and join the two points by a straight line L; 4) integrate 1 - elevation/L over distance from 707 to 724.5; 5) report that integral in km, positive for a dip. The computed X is 1.6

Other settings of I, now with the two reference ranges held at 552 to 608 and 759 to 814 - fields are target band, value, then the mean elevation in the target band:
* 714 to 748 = 2.19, 19.9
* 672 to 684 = 0.71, 20.3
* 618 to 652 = 1.14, 21.1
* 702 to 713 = 1.27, 18.9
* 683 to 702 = 1.72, 19.5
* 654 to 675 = 1.12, 20.5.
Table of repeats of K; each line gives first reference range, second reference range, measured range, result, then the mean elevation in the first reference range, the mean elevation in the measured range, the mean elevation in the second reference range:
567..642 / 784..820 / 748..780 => -0.6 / 21.7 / 21.2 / 20.6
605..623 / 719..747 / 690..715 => 1.6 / 21.7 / 19.1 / 19.9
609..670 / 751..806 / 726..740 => 0.9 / 21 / 19.7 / 21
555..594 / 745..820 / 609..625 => 0.2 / 22.2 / 21.6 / 20.9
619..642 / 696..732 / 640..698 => 0.3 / 21.3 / 20.3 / 19.2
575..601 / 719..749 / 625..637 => 0.0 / 21.9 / 21.3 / 19.9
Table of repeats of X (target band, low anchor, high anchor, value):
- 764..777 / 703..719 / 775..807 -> -0.65 km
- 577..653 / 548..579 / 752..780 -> 2.58 km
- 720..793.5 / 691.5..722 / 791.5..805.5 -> -2.49 km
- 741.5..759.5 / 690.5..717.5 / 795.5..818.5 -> -1.10 km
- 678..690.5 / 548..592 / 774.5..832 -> 0.76 km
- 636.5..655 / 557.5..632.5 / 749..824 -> 0.72 km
